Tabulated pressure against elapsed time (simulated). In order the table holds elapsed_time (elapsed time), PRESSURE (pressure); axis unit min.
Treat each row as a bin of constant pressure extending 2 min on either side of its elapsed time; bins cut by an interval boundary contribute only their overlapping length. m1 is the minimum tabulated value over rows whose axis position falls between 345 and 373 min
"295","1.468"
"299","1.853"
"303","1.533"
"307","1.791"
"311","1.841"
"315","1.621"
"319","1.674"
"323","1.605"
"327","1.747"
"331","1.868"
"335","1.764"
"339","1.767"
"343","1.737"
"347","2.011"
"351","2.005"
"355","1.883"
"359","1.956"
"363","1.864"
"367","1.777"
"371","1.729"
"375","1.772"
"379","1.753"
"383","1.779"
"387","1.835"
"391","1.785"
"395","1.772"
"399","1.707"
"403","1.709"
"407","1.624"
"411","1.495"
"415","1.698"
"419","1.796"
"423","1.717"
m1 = 1.729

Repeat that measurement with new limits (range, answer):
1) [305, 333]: 1.605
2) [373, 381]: 1.753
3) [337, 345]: 1.737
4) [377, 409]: 1.624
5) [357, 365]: 1.864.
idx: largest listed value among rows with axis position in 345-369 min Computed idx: 2.011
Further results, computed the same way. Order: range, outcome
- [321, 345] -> 1.868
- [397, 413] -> 1.709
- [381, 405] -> 1.835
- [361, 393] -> 1.864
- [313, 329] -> 1.747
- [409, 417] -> 1.698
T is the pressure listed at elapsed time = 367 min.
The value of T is 1.777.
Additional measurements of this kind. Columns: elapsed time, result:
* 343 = 1.737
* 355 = 1.883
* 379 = 1.753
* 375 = 1.772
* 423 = 1.717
